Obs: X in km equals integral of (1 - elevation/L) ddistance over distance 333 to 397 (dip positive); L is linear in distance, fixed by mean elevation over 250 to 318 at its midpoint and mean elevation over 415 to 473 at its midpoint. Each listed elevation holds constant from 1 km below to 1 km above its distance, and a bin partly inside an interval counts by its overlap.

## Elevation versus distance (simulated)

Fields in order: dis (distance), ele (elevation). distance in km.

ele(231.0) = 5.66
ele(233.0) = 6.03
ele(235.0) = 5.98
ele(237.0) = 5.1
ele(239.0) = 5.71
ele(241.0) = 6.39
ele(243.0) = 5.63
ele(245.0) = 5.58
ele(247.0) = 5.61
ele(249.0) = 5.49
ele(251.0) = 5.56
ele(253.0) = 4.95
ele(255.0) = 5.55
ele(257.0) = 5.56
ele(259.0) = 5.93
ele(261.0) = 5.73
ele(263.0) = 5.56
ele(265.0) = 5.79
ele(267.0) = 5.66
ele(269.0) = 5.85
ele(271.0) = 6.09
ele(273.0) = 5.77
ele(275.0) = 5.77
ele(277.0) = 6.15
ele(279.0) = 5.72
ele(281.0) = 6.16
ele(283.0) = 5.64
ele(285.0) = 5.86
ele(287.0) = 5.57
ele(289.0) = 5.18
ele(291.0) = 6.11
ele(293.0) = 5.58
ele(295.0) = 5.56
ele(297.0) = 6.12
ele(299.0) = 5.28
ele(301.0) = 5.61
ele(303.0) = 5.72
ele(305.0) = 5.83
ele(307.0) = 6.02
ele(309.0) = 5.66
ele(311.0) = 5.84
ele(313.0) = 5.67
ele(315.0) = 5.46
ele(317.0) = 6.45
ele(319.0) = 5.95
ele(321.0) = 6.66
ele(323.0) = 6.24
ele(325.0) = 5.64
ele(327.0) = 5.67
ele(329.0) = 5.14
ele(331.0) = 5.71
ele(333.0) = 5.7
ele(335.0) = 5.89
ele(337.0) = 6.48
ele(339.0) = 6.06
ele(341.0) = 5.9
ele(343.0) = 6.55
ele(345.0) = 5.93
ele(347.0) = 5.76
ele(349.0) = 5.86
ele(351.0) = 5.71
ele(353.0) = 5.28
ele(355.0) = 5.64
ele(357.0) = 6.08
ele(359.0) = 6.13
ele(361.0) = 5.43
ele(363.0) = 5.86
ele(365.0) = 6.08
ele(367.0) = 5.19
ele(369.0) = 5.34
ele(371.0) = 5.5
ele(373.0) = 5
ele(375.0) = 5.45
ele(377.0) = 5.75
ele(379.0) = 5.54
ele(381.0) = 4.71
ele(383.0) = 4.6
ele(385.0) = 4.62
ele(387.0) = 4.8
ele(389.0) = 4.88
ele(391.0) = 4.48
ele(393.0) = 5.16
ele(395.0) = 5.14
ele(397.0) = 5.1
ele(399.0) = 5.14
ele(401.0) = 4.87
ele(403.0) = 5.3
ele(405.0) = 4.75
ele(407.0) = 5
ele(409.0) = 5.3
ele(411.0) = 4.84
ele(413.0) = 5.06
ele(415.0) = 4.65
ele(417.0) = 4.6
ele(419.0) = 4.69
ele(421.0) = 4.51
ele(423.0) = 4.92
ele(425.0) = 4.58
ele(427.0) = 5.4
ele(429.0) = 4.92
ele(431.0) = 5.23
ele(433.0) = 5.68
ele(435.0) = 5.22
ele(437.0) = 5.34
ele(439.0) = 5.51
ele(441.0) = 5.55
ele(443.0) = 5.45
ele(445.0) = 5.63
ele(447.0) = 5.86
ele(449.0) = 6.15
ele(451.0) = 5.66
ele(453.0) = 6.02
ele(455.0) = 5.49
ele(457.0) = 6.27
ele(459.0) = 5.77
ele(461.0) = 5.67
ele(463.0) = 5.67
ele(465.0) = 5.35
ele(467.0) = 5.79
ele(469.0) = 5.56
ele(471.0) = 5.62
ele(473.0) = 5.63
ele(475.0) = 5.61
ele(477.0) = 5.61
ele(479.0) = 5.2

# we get 0.8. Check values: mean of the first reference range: 5.73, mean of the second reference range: 5.42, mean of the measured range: 5.51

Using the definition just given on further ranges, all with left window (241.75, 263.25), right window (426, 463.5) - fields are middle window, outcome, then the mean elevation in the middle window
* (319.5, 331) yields -0.6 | 5.86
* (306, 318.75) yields -0.6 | 5.86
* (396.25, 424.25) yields 3.5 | 4.9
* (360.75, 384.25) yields 1.0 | 5.36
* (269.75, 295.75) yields -1.0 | 5.78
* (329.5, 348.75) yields -1.3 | 5.97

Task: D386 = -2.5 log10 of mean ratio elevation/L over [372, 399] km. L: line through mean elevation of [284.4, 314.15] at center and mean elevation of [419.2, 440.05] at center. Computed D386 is 0.06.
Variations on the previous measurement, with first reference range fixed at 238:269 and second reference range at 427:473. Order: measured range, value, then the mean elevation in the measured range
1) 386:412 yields 0.13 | 4.98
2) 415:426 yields 0.20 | 4.66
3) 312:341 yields -0.05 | 5.91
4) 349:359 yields -0.02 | 5.74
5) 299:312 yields -0.02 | 5.74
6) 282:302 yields 0.00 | 5.65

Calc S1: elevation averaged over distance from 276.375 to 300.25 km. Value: 5.74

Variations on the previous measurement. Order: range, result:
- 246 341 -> 5.77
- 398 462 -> 5.28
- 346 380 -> 5.62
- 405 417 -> 4.92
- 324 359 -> 5.83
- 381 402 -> 4.87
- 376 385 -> 5.09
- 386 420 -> 4.93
